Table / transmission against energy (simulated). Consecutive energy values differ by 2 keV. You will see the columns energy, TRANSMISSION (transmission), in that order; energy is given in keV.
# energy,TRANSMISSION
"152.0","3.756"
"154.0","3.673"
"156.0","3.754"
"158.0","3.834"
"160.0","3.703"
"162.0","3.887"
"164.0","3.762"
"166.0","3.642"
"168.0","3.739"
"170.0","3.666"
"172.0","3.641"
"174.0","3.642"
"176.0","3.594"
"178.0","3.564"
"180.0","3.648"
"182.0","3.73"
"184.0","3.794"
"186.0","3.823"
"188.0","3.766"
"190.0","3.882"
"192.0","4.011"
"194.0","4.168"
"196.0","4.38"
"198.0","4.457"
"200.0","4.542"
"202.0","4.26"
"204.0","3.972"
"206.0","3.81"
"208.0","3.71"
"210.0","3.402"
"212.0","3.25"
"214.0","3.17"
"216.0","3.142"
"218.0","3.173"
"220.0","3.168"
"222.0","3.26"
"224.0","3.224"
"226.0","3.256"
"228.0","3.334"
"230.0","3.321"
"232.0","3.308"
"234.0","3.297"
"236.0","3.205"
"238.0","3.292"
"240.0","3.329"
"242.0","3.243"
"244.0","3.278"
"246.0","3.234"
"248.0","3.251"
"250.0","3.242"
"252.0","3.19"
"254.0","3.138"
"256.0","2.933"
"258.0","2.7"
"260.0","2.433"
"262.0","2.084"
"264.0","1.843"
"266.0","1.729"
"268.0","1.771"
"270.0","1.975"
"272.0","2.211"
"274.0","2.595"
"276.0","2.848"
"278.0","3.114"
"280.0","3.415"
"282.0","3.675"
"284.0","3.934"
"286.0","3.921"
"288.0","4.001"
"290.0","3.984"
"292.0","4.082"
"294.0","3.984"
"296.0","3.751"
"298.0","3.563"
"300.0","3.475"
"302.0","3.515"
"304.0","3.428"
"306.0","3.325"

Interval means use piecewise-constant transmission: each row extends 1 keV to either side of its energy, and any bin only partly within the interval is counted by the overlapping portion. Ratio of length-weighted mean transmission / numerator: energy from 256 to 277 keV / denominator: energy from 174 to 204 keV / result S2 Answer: 0.6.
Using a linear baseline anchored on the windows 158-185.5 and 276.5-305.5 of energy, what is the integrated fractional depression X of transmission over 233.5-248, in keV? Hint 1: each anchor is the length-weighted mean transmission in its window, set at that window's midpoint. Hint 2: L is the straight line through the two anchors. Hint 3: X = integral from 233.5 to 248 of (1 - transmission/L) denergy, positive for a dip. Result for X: 1.7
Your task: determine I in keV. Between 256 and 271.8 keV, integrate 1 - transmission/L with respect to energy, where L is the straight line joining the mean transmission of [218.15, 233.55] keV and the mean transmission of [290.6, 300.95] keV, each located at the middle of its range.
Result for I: 6.3 keV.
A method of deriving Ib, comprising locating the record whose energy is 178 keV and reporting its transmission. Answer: 3.564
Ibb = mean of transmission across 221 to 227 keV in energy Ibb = 3.25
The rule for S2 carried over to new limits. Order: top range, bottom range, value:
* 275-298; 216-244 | 1.13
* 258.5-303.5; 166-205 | 0.79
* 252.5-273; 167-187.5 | 0.63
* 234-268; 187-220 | 0.75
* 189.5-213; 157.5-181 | 1.08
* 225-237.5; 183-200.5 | 0.81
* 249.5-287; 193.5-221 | 0.74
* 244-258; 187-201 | 0.75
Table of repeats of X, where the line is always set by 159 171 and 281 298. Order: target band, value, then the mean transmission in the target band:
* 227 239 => 1.7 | 3.29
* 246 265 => 5.3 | 2.78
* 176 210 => -1.6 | 3.94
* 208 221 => 1.9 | 3.26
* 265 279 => 5.6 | 2.32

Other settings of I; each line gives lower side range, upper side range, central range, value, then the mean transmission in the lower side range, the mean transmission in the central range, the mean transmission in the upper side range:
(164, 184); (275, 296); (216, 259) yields 5.6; 3.66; 3.21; 3.7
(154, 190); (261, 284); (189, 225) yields -4.4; 3.72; 3.72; 2.54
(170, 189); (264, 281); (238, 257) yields -3.1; 3.69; 3.21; 2.42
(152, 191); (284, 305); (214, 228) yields 2.0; 3.72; 3.21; 3.78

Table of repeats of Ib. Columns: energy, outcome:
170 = 3.666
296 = 3.751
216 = 3.142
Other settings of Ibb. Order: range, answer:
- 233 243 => 3.27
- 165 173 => 3.67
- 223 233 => 3.29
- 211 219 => 3.18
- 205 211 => 3.64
